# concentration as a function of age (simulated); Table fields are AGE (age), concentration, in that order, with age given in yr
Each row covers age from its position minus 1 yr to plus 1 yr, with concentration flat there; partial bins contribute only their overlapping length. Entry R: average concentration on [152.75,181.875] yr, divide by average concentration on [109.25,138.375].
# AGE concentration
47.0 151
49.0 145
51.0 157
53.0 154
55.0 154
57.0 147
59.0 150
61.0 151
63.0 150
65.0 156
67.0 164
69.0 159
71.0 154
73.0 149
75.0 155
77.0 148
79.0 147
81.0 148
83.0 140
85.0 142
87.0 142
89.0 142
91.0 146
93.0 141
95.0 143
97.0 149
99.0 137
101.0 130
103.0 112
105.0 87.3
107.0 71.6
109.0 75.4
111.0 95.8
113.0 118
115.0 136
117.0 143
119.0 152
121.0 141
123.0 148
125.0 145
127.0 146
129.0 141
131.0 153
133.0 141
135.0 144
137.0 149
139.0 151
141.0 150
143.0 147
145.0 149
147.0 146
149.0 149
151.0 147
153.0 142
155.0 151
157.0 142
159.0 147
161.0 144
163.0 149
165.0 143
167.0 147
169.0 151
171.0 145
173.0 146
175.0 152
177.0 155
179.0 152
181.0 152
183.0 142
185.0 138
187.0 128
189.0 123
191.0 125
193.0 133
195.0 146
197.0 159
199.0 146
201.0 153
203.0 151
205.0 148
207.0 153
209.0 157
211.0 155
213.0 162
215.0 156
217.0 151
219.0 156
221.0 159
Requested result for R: 1.1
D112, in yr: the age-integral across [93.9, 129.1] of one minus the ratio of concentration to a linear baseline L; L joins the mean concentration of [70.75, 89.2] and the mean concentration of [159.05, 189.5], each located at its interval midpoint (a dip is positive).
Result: 4.9 yr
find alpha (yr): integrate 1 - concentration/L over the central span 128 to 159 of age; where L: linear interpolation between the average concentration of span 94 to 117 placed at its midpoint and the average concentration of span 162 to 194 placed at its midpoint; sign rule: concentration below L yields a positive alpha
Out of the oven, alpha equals -4.13 yr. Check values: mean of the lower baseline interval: 115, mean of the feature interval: 147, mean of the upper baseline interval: 143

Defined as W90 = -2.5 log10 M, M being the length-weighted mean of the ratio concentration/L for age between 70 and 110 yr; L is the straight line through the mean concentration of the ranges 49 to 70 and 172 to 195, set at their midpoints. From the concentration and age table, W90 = 0.14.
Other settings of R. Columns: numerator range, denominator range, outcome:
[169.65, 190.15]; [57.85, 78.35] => 0.93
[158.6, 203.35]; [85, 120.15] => 1.15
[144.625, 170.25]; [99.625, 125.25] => 1.23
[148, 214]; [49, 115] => 1.06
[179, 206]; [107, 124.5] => 1.15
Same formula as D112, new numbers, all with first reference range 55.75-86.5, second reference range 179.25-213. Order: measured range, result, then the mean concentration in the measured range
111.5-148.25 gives 1.0 yr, 144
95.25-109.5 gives 3.6 yr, 112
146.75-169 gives 0.1 yr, 146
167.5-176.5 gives -0.2 yr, 149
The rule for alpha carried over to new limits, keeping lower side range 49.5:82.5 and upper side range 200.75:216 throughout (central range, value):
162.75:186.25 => 1.0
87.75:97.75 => 0.6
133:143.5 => 0.4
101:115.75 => 5.0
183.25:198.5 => 1.7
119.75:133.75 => 0.7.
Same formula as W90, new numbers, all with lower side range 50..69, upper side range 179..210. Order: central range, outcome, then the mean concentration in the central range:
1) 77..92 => 0.06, 144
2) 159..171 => 0.00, 147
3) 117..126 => 0.02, 146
